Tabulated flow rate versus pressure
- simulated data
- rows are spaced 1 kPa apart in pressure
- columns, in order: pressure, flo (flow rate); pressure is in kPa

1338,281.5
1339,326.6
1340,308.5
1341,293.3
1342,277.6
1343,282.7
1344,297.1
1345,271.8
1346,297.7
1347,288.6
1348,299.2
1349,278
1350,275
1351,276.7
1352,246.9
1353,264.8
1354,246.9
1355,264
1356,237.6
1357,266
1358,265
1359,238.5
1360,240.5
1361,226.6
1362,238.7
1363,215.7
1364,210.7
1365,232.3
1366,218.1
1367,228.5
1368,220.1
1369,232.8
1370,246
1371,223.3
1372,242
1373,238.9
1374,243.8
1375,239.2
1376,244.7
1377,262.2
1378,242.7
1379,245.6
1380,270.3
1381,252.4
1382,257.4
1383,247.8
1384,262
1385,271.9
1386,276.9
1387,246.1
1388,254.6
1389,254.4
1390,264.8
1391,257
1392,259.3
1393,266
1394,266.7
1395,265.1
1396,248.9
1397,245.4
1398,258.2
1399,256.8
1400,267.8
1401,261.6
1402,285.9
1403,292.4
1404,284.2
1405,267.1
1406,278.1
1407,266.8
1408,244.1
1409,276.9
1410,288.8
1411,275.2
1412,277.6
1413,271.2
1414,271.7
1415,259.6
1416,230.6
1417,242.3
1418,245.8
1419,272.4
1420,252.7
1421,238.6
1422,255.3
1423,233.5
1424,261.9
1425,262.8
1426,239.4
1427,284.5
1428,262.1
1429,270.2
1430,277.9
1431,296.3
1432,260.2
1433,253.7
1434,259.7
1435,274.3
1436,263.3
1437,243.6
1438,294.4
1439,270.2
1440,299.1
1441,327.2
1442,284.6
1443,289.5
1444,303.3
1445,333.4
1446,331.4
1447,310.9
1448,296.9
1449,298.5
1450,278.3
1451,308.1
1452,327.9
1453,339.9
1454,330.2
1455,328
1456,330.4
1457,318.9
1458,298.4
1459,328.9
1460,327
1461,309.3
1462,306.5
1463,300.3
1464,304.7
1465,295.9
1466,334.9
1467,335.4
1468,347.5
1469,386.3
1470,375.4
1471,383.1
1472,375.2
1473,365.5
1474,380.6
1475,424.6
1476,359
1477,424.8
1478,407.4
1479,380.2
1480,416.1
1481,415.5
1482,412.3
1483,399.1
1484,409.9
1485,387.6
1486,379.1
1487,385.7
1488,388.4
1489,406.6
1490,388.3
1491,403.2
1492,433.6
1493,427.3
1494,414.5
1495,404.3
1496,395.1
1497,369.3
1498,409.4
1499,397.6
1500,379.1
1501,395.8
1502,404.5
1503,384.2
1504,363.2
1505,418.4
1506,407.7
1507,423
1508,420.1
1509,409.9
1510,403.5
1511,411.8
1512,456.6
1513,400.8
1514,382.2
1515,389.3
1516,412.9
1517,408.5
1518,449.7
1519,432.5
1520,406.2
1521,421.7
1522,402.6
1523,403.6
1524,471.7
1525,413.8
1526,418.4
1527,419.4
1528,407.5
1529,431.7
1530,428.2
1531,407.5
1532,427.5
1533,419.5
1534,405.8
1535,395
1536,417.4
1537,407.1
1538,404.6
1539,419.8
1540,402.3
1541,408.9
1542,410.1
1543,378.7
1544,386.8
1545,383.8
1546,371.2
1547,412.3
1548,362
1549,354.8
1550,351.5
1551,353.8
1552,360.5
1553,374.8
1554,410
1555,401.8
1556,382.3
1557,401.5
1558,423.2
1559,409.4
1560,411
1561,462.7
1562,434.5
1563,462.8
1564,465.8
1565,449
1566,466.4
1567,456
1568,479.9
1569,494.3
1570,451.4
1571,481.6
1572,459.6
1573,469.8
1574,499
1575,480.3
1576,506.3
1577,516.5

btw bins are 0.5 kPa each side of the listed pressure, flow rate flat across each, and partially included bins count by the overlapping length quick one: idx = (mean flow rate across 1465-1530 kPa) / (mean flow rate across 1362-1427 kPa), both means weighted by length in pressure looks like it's 1.6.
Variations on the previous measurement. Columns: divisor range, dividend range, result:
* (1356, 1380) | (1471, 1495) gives 1.68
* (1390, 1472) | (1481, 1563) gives 1.41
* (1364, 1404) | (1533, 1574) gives 1.65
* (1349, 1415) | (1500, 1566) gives 1.60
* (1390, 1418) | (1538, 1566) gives 1.52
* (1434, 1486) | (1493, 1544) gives 1.22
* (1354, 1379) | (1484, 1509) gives 1.68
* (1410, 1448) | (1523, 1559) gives 1.47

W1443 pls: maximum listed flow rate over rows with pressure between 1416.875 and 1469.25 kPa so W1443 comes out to 386.3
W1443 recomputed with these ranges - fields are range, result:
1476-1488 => 424.8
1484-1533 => 471.7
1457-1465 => 328.9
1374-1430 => 292.4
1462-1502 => 433.6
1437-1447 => 333.4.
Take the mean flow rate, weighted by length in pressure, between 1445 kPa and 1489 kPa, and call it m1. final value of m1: 353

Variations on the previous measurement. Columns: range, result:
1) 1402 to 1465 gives 284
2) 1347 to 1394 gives 250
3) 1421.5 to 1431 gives 263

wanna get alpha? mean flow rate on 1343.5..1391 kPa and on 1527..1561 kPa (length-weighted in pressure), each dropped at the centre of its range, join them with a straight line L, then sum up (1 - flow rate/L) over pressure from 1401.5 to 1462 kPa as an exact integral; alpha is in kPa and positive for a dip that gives 4.53 kPa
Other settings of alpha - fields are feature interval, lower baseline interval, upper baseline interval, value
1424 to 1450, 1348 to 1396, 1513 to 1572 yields 2.5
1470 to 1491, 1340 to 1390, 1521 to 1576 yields -2.1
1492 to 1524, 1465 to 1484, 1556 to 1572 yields -0.1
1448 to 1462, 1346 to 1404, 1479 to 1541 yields 1.2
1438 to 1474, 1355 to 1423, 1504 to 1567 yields 0.3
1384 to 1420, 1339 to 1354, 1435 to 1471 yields 4.2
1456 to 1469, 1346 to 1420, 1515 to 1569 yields 0.6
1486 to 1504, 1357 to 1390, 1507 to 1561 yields -1.5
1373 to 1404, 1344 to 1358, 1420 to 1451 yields 1.7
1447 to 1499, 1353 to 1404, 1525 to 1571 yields -3.2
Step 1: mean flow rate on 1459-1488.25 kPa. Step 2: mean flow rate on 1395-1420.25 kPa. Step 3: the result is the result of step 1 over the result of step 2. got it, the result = 1.4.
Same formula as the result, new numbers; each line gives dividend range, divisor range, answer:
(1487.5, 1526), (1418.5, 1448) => 1.48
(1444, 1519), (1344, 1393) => 1.48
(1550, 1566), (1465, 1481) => 1.09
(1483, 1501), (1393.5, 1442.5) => 1.50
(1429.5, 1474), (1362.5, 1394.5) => 1.27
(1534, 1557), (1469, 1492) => 0.99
